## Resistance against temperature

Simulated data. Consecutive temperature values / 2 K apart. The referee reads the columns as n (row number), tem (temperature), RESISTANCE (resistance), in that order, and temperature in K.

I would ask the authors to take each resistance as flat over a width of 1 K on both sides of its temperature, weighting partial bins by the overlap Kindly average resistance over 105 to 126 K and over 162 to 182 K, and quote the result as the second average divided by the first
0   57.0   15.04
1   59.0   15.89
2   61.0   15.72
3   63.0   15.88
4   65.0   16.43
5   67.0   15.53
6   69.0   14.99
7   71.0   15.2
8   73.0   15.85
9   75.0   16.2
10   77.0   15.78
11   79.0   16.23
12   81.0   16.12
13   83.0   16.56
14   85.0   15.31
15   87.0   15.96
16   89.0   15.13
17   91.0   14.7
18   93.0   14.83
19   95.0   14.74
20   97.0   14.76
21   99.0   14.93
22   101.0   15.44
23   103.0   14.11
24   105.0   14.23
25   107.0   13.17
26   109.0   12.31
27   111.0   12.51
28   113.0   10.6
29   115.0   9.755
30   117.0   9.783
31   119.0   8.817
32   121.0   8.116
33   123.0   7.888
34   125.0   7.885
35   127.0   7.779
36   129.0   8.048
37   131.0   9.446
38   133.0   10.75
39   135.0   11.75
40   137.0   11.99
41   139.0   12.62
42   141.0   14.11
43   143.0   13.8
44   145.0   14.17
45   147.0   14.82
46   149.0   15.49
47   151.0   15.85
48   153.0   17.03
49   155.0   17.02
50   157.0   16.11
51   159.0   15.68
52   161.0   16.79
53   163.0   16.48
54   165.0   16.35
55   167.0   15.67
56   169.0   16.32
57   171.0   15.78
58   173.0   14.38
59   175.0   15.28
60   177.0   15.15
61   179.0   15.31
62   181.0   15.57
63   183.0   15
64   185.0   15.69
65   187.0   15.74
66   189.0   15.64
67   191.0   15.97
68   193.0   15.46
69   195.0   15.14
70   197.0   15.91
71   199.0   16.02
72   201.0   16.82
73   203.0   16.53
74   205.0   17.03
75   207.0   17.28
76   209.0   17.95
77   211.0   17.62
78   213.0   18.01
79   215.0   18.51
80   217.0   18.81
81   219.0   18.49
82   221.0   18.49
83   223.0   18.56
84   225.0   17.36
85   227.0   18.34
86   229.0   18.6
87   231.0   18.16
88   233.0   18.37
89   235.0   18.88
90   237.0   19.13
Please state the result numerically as 1.52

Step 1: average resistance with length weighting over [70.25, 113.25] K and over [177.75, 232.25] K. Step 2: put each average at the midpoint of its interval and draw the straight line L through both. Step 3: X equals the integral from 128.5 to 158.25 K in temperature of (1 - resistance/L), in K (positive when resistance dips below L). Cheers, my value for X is 4.1 K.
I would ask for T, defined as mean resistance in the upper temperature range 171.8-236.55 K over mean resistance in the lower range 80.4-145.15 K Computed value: 1.36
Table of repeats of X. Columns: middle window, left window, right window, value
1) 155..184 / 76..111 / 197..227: 1.6 K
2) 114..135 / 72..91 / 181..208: 9.2 K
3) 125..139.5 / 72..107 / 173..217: 5.2 K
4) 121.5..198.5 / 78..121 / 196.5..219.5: 8.1 K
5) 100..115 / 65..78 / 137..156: 2.3 K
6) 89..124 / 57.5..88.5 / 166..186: 7.2 K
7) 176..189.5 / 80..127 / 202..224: 0.9 K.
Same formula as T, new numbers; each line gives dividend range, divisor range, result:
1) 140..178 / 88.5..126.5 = 1.28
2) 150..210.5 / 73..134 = 1.26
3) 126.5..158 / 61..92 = 0.84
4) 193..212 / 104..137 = 1.63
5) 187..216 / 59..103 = 1.07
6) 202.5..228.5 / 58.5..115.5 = 1.21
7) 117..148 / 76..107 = 0.71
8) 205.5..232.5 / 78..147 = 1.44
